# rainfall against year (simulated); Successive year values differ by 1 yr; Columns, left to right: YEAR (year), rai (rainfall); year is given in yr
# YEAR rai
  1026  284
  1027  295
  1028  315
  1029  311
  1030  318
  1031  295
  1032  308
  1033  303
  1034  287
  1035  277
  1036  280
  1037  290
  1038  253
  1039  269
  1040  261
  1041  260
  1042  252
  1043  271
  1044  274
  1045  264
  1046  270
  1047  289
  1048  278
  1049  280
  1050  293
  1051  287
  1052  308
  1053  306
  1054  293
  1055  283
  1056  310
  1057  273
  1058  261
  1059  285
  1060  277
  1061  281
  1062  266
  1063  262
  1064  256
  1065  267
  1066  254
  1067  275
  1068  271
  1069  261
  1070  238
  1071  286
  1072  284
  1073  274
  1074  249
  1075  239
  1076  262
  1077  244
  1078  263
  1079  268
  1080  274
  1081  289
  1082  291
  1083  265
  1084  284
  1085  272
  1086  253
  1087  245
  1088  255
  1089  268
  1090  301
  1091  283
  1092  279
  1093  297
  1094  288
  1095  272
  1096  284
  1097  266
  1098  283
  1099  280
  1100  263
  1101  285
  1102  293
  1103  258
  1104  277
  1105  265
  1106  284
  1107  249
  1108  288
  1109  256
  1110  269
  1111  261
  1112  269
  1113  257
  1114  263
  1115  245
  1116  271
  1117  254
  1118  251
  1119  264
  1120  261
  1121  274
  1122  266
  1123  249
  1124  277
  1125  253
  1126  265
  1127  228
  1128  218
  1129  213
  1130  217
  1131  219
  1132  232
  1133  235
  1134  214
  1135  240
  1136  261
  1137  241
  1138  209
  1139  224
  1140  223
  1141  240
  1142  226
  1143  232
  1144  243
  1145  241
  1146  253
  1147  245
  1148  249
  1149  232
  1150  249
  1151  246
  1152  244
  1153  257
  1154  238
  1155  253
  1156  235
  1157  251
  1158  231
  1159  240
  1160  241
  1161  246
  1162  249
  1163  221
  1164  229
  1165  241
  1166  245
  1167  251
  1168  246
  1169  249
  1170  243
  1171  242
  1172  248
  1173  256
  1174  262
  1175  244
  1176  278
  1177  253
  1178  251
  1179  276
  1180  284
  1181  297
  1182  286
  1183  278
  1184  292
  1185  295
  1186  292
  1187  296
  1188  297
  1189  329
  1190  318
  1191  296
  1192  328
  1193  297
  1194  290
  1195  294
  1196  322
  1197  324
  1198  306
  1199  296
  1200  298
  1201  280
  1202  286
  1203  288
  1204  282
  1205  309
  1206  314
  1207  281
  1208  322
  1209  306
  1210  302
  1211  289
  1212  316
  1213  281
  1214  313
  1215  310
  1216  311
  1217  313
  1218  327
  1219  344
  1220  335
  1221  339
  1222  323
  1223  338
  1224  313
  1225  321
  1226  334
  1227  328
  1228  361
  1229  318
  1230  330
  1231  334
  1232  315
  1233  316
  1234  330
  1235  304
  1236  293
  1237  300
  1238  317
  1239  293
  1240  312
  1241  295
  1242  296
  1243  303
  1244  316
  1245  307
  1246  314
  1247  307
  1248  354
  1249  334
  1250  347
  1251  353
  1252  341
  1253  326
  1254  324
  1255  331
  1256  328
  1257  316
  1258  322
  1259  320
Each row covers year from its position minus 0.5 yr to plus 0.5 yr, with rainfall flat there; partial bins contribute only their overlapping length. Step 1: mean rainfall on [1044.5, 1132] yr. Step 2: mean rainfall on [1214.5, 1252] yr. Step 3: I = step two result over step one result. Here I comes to 1.20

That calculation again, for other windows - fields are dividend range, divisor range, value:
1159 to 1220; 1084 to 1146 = 1.11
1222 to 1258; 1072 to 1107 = 1.18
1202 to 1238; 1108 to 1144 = 1.28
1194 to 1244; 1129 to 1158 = 1.31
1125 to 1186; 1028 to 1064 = 0.87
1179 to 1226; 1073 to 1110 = 1.13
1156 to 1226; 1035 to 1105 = 1.05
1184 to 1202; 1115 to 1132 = 1.22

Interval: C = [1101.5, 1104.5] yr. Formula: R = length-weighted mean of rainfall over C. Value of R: 276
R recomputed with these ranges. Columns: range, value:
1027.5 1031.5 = 310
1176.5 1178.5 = 252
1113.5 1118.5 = 257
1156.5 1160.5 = 241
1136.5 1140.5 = 224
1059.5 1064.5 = 268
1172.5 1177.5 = 259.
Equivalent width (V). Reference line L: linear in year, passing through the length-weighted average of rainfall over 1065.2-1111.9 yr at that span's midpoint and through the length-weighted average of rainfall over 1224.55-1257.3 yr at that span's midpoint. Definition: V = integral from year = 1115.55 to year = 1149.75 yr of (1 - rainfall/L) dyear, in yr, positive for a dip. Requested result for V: 5.2 yr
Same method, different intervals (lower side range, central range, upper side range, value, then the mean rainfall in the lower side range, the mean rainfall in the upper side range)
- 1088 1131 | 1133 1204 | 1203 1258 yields 7.05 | 265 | 318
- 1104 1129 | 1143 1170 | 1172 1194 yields 3.12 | 259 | 285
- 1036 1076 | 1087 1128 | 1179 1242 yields 2.42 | 273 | 308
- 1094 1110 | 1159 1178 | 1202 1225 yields 3.17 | 274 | 311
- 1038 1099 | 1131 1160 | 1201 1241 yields 5.44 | 273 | 313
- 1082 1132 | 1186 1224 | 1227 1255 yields -0.34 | 264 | 320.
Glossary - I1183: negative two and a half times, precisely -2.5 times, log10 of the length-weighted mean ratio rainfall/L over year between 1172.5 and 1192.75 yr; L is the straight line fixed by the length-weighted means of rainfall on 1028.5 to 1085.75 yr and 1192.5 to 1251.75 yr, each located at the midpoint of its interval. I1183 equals 0.070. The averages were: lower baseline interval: 276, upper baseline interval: 313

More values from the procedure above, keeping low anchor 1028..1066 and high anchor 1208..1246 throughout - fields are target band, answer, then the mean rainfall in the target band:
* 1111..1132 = 0.18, 250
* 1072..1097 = 0.07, 271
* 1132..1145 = 0.27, 233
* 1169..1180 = 0.19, 256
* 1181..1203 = 0.03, 300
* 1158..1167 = 0.26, 239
